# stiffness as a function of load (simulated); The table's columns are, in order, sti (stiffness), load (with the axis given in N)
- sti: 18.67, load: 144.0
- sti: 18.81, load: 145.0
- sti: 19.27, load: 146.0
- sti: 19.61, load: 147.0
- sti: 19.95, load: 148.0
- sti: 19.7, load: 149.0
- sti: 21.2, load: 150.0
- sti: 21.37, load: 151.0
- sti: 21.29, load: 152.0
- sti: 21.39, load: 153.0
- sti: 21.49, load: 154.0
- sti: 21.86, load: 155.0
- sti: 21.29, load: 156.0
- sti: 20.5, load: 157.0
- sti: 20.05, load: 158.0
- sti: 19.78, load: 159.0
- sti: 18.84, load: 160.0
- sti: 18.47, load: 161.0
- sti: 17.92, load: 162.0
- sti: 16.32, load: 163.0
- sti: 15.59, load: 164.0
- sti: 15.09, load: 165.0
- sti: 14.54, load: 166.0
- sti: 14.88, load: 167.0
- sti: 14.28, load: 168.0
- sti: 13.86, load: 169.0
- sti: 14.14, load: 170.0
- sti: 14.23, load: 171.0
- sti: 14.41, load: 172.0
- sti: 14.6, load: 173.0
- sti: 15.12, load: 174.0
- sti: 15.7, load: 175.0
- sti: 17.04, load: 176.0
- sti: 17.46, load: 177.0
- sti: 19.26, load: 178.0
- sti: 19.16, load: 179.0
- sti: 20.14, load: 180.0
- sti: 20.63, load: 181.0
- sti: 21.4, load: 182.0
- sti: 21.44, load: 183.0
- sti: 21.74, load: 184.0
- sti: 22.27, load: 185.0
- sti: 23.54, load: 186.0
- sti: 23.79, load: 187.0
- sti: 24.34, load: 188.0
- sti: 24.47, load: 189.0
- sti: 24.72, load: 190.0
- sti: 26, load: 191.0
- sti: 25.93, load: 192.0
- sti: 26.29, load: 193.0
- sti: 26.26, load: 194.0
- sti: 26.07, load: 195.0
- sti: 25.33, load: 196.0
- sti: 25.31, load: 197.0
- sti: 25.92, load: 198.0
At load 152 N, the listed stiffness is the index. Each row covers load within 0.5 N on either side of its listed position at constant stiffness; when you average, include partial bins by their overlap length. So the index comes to 21.29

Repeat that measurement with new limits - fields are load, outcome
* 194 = 26.26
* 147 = 19.61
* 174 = 15.12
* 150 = 21.2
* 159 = 19.78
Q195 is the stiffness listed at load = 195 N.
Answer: 26.07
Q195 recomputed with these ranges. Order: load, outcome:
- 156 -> 21.29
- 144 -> 18.67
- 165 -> 15.09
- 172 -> 14.41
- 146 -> 19.27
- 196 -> 25.33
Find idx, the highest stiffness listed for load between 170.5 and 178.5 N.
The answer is 19.26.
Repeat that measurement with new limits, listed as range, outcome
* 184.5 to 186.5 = 23.54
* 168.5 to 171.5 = 14.23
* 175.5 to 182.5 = 21.4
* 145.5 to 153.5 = 21.39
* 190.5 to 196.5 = 26.29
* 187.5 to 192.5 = 26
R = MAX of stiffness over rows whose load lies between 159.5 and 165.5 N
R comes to 18.84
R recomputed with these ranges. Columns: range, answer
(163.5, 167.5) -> 15.59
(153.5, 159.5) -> 21.86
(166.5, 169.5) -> 14.88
